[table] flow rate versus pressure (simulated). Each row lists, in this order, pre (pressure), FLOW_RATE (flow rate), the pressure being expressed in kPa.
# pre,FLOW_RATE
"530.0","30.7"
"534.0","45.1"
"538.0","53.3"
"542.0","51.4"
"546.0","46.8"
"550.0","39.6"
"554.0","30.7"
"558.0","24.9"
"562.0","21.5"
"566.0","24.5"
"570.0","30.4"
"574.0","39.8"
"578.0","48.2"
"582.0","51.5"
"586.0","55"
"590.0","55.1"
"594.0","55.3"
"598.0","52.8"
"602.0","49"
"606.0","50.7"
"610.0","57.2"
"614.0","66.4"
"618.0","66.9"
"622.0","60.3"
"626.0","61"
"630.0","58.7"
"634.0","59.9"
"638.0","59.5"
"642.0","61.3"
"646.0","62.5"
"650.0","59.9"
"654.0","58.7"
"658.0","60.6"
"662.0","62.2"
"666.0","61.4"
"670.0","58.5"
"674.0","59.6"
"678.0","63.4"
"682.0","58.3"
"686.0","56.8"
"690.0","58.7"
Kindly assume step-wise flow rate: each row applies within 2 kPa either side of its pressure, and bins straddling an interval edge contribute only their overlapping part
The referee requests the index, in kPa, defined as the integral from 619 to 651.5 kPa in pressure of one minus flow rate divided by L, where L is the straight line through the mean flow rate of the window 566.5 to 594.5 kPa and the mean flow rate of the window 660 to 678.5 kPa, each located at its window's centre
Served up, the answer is -3.2 kPa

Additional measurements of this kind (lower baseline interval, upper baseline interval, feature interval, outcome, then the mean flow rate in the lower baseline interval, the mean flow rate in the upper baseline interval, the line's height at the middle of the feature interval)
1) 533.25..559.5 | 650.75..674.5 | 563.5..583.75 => 3.53 kPa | 41.8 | 60.2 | 46.1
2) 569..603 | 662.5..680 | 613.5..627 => -2.45 kPa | 49.1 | 60.9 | 53.8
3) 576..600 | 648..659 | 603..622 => -1.43 kPa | 53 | 59.7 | 55.5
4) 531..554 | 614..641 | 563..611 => 6.49 kPa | 45.1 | 61.5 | 53.7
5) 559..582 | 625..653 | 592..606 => -2.23 kPa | 34.2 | 60.3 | 45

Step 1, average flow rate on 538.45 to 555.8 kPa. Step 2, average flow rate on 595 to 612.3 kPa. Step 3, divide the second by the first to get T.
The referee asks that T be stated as 1.22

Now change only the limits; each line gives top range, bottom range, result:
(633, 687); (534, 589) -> 1.50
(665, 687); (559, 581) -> 1.79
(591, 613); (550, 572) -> 1.95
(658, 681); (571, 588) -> 1.28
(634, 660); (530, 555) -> 1.37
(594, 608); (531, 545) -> 1.06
